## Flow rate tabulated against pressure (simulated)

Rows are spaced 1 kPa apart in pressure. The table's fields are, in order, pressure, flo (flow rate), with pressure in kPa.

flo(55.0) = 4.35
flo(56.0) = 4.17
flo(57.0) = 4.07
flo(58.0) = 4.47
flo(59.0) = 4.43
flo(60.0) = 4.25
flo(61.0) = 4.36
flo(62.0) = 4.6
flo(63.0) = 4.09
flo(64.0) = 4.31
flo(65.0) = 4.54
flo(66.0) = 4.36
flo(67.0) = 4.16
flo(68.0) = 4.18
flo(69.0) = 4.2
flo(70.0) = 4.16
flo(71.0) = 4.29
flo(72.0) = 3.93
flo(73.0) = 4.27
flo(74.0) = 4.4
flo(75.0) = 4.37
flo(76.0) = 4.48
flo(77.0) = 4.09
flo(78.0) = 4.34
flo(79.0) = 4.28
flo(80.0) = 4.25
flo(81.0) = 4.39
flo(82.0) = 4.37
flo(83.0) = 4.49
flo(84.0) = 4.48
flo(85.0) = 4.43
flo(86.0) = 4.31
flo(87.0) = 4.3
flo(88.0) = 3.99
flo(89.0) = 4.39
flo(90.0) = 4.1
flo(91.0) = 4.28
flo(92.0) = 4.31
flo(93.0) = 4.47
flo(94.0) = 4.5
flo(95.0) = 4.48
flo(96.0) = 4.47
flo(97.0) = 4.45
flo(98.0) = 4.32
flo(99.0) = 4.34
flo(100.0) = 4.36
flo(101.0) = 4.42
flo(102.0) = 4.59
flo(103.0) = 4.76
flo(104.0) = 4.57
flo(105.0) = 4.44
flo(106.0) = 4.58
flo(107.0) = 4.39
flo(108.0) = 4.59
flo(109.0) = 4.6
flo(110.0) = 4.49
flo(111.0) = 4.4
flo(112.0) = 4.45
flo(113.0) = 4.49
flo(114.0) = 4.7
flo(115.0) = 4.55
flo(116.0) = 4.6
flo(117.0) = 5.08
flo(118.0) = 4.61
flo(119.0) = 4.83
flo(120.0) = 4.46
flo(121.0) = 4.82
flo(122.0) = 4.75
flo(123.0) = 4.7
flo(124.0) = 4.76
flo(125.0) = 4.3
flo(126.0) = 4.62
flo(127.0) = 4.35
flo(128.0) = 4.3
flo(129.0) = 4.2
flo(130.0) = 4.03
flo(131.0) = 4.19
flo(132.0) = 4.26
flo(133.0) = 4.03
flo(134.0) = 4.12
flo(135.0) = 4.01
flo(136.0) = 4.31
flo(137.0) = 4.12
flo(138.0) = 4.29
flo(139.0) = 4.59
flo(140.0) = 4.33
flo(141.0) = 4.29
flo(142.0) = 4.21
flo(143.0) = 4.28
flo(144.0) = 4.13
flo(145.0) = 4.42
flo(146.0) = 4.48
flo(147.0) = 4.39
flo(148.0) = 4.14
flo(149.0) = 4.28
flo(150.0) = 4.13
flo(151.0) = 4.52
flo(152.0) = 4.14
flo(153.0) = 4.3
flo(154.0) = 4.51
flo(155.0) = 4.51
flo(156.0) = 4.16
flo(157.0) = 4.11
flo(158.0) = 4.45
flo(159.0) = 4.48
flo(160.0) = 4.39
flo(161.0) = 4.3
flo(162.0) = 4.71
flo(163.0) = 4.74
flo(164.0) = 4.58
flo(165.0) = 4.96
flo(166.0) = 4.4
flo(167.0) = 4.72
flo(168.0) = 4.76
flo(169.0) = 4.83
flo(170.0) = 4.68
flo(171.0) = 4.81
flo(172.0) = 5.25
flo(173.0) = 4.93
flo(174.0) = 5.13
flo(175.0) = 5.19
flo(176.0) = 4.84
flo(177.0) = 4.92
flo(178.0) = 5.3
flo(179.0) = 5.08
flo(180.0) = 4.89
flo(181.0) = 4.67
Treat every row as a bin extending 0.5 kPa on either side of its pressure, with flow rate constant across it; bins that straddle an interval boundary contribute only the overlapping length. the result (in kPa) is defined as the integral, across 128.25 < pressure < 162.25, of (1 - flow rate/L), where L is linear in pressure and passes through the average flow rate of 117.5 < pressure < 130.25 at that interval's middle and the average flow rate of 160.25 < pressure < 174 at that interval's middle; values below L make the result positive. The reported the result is 2.59 kPa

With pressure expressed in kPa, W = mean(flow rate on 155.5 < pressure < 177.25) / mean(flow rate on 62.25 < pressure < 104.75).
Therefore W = 1.08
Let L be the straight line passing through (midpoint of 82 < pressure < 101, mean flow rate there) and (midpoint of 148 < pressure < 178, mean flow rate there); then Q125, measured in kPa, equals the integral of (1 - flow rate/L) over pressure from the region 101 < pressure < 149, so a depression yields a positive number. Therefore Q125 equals 0.4 kPa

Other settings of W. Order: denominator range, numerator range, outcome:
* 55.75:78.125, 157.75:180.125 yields 1.12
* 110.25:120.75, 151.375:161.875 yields 0.94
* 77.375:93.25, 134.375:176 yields 1.04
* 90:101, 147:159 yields 0.98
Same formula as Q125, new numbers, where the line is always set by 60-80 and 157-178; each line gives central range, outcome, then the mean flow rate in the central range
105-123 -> -0.5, 4.61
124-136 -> 0.9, 4.25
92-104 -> -0.1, 4.47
